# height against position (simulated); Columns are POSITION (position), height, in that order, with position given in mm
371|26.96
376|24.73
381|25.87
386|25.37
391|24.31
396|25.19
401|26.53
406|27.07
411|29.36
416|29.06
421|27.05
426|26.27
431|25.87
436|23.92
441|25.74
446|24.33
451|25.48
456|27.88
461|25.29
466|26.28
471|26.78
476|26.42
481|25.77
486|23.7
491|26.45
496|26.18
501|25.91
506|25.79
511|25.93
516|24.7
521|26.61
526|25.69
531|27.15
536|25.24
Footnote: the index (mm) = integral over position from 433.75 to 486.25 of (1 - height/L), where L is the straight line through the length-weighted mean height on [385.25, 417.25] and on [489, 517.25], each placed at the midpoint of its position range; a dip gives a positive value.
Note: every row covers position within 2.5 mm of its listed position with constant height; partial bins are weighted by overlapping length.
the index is 1.0 mm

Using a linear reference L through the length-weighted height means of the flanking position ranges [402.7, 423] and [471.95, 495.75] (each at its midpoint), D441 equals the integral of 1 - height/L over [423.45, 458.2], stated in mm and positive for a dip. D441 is 2.0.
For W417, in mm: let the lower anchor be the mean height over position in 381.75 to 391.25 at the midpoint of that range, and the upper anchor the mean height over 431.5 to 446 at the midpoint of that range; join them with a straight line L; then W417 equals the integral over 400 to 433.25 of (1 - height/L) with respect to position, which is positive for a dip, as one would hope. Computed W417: -3.1 mm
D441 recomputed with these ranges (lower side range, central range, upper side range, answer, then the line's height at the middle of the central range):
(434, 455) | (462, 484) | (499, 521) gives -0.71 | 25.4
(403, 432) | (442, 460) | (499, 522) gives 0.69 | 26.9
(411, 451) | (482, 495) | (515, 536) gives 0.41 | 26.1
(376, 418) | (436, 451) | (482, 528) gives 0.68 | 26.1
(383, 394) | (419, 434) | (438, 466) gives -0.52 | 25.4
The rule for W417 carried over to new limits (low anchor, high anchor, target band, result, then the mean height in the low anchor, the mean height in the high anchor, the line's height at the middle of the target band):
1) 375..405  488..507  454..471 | -0.4 mm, 25.5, 26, 25.8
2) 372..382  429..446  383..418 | -1.9 mm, 25.5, 25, 25.3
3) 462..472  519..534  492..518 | 0.6 mm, 26.3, 26.4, 26.4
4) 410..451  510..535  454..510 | 0.2 mm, 26.3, 26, 26.1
